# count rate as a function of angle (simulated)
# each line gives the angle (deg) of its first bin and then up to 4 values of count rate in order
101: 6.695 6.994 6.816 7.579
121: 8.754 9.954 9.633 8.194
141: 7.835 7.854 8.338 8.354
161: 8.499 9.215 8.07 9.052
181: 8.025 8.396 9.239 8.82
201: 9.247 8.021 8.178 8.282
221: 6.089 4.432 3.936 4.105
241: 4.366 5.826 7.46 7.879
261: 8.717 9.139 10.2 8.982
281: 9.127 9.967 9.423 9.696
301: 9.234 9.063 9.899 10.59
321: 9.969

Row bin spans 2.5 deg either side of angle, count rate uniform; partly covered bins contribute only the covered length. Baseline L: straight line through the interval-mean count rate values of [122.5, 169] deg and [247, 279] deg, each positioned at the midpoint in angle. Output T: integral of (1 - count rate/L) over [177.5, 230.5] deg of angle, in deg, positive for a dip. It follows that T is 5.40 deg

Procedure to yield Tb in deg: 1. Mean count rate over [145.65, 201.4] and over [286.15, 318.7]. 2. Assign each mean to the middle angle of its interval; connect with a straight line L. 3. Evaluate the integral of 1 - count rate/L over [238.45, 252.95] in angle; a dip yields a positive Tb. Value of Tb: 5.3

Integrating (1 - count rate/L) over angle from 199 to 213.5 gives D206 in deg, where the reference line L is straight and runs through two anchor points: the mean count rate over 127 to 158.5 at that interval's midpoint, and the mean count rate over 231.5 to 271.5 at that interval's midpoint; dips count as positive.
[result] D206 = -1.8 deg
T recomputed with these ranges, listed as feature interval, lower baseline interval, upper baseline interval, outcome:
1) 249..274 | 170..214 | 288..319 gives 1.48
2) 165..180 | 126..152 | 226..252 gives -2.74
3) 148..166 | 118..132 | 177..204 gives 1.12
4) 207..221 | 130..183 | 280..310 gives 1.63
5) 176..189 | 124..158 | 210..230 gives -1.68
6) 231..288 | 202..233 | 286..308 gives 4.36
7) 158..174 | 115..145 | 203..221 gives -0.51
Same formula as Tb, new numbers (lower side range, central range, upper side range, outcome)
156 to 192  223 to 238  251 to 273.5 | 7.75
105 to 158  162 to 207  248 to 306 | -0.83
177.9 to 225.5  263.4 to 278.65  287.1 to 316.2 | -0.50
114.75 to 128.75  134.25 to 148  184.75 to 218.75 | 1.34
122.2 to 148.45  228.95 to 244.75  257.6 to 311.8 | 8.42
